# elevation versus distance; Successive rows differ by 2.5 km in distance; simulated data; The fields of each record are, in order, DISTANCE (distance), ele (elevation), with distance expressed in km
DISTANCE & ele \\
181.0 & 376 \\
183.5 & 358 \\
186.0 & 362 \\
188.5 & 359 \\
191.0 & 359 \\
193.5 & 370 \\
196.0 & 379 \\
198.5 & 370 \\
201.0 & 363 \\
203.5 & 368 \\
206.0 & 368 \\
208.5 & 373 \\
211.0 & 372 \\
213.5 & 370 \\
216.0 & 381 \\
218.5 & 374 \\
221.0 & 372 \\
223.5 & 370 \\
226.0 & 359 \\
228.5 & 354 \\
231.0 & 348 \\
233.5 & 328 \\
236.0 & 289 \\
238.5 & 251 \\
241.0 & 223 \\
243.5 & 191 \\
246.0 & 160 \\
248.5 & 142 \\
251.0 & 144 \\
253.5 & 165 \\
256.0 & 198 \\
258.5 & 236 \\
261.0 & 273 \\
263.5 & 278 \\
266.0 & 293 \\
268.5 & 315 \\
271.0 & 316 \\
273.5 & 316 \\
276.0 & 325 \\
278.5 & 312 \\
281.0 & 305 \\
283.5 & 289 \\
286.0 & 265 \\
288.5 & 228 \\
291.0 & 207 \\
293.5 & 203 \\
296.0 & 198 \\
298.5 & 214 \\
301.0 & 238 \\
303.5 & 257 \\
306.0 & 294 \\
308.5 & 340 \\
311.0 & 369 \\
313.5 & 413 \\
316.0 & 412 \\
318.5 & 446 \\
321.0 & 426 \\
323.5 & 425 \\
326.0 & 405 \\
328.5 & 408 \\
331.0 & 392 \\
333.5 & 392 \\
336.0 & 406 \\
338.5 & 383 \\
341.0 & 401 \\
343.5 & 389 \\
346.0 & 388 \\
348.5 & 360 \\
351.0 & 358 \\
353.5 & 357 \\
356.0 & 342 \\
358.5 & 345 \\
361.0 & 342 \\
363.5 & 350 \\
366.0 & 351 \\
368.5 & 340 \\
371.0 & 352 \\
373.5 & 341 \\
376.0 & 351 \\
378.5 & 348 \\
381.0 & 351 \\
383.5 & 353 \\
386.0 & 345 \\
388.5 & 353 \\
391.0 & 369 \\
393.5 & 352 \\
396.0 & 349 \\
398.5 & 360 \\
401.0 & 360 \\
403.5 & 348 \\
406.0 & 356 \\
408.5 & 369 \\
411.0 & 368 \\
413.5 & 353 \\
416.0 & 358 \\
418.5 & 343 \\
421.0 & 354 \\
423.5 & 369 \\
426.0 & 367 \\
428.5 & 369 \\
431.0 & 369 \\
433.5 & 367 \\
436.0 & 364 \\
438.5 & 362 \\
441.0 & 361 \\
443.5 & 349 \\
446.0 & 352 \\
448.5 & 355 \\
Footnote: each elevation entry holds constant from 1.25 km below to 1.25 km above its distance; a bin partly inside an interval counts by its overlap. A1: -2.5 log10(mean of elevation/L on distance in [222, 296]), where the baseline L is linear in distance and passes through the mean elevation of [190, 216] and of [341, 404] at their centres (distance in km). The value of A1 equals 0.35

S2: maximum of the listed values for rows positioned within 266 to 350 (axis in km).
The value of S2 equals 446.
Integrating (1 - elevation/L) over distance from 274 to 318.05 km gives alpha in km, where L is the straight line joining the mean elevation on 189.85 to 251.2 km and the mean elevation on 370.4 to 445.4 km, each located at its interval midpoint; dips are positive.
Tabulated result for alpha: 6.1 km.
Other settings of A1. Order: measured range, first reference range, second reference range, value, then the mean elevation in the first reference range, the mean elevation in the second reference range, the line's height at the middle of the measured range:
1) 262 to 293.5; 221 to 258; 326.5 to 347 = 0.09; 255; 395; 310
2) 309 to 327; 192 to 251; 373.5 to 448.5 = -0.21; 321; 357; 340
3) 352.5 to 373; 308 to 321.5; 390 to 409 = 0.09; 403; 357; 377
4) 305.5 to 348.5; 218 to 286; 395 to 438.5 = -0.24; 277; 360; 315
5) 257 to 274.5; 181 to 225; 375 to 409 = 0.25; 369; 354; 364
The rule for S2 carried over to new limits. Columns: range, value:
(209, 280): 381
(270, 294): 325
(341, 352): 401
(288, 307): 294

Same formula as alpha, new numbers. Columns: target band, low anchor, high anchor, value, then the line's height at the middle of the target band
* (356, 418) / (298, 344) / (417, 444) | 2.2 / 365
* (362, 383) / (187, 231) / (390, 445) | 0.8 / 361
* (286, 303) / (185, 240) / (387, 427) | 6.5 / 357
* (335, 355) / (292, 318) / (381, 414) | -3.5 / 323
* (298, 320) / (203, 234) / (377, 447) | 1.5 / 362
